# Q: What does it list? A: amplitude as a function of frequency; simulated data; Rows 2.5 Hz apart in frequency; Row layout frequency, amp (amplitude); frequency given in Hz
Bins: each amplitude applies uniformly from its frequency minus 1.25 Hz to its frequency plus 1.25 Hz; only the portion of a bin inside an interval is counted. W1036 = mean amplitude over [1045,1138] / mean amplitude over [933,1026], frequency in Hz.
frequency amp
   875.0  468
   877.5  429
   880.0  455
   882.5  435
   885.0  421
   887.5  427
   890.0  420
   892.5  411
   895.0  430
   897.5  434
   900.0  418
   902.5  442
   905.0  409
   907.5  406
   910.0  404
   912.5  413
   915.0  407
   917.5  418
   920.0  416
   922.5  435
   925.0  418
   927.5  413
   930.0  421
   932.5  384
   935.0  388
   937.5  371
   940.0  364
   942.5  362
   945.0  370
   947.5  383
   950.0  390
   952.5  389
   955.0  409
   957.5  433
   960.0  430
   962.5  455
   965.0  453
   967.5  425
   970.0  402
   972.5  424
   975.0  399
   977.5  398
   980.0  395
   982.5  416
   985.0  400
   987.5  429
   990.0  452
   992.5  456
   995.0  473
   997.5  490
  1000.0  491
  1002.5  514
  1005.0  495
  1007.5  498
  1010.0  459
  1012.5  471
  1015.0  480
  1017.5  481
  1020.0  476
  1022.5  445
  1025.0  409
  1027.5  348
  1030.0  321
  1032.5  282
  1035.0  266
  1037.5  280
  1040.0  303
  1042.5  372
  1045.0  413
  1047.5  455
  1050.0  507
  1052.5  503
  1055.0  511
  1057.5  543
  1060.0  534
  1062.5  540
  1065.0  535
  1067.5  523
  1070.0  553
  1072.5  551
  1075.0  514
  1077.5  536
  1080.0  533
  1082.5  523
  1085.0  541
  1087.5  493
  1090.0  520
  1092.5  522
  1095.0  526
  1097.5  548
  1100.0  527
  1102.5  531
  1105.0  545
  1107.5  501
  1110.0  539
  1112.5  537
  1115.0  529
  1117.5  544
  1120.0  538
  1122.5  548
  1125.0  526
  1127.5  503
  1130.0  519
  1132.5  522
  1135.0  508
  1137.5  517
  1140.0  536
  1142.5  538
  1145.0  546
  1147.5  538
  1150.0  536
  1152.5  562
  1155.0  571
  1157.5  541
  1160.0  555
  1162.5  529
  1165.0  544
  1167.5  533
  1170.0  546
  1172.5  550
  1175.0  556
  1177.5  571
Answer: 1.2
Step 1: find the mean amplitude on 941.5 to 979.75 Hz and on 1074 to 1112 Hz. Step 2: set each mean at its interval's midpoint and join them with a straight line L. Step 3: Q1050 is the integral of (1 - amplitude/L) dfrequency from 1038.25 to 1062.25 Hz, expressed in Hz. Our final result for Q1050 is 1.5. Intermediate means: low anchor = 408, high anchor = 527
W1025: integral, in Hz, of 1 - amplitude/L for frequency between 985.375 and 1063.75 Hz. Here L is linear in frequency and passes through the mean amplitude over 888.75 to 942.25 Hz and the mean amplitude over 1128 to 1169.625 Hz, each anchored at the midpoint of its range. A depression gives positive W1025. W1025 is 4.6 Hz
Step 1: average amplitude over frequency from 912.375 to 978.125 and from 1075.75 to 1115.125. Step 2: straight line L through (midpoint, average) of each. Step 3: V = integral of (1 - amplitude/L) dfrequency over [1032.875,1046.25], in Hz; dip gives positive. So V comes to 4.4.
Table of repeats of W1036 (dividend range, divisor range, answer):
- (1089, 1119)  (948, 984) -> 1.28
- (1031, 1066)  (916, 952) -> 1.09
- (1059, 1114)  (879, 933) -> 1.26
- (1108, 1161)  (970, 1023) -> 1.18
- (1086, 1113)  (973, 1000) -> 1.21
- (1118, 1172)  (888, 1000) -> 1.29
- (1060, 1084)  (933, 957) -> 1.40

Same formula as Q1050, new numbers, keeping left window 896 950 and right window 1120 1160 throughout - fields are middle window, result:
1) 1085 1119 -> -1.1 Hz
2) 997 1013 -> -1.3 Hz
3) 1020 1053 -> 6.6 Hz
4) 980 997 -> 0.2 Hz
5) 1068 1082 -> -1.1 Hz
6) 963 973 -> 0.1 Hz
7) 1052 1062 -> -0.8 Hz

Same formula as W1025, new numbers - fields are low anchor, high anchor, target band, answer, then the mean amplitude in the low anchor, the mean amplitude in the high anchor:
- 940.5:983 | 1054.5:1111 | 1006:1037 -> 3.8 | 407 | 530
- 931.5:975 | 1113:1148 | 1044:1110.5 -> -4.1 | 402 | 529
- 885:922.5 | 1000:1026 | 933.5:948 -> 2.2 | 419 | 474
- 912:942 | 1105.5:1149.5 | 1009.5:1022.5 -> -0.4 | 403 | 529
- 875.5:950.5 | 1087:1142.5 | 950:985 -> 2.1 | 411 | 527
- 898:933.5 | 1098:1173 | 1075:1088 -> -0.5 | 415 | 535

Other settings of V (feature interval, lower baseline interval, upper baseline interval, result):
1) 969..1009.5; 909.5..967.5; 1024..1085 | -1.8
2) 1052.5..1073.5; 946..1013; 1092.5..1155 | -1.8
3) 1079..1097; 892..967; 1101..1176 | -0.6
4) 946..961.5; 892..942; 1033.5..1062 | 0.3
